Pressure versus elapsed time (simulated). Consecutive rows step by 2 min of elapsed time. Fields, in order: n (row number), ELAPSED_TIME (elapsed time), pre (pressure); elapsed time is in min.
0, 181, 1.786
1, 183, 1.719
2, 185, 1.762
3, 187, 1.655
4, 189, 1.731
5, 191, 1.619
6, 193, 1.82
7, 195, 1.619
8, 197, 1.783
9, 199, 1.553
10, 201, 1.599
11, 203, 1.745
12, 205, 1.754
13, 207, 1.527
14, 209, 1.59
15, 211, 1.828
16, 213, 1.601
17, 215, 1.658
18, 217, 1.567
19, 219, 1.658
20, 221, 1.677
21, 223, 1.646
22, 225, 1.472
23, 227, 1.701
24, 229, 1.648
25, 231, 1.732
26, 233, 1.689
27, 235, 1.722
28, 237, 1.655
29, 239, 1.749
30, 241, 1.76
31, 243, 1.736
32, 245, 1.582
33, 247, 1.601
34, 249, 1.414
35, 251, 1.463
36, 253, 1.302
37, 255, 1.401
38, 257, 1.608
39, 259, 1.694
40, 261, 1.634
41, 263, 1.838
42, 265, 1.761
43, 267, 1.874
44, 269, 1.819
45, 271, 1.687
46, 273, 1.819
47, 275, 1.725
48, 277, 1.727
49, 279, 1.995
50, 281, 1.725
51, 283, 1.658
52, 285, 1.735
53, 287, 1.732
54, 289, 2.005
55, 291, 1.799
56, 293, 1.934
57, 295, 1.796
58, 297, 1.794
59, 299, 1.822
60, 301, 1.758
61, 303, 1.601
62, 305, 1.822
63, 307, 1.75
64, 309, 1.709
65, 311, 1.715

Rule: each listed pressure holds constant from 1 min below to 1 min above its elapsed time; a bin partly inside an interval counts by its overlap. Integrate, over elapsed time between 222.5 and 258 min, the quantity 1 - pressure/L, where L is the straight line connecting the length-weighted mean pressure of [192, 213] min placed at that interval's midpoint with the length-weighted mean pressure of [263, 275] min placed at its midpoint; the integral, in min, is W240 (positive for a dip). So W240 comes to 2.8 min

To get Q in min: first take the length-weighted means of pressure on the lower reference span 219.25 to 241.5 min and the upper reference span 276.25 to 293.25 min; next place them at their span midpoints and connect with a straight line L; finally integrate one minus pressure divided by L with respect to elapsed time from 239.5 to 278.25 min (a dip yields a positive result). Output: 1.93 min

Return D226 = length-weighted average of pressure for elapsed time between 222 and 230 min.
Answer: 1.62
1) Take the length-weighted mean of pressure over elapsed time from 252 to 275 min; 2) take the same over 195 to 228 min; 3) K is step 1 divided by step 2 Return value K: 1.0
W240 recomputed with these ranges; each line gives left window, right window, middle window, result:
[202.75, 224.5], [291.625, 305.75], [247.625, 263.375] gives 1.70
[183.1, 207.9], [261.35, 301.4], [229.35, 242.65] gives 0.17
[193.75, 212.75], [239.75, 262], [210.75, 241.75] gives -0.99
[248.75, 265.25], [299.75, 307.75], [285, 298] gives -1.11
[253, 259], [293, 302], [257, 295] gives -3.11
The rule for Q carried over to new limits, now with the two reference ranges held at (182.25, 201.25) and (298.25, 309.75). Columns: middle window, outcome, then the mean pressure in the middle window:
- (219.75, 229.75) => 0.4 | 1.63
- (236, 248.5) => 0.3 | 1.67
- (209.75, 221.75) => 0.3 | 1.66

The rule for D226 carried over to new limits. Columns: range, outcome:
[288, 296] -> 1.88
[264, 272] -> 1.79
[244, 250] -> 1.53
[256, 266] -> 1.71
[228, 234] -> 1.69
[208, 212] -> 1.71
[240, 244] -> 1.75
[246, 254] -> 1.44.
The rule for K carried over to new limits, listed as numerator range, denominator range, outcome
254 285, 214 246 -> 1.04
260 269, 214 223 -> 1.09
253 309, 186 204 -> 1.04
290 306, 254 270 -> 1.05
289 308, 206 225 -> 1.10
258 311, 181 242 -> 1.06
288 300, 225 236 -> 1.11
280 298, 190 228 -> 1.09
